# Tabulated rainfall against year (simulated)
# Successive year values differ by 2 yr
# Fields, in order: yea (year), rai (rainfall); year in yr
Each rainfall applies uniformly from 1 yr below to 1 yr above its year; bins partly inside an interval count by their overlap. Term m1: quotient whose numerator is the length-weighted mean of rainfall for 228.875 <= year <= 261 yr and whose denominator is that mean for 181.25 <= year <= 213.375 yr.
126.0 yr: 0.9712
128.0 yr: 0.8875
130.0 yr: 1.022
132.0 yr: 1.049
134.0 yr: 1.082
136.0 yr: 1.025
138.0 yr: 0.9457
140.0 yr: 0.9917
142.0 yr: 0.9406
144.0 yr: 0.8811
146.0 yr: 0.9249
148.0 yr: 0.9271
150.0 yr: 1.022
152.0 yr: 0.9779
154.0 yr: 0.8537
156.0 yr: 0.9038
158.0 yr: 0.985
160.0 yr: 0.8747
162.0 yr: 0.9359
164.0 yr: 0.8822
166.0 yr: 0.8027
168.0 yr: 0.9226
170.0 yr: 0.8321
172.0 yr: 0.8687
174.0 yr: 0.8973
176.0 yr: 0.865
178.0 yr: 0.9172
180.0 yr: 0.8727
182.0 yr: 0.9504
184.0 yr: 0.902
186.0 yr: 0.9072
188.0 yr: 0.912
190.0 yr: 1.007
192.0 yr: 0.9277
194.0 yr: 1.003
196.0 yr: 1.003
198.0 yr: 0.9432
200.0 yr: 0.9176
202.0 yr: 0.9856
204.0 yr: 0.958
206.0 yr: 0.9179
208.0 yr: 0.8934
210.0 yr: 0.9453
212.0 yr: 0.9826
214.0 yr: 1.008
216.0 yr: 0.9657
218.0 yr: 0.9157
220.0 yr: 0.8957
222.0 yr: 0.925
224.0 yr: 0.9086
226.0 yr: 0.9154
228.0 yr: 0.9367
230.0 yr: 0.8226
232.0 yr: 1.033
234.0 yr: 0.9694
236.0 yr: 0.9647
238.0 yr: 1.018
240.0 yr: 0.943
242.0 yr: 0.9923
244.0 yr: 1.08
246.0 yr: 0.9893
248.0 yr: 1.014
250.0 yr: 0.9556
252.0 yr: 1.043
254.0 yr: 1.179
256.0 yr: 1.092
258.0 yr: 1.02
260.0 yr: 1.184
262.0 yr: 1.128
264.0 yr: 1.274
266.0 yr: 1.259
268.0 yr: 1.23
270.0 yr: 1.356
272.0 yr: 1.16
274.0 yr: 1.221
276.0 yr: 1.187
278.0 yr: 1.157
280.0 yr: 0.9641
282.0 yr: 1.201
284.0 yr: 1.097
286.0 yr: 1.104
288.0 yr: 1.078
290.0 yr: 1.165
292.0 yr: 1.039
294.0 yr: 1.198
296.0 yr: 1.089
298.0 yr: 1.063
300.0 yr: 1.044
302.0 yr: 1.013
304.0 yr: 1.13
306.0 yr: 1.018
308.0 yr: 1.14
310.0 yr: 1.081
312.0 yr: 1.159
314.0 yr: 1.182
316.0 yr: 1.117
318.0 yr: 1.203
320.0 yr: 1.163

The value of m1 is 1.1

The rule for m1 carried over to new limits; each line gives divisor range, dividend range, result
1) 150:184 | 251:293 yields 1.28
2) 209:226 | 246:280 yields 1.21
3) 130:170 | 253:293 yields 1.22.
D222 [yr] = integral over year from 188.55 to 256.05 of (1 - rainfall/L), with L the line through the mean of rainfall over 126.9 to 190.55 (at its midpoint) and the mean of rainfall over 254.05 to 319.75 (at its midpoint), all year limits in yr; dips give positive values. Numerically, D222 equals 4.1 yr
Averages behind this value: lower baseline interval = 0.93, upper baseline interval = 1.14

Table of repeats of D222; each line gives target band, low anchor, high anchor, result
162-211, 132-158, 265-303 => 4.62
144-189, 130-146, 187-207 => 3.08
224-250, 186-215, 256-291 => 2.19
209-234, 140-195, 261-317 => 1.85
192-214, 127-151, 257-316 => 1.86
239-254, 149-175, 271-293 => 0.65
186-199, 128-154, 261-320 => 0.88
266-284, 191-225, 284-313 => -2.19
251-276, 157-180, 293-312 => -3.57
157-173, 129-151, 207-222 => 1.34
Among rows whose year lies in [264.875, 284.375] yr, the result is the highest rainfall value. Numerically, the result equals 1.356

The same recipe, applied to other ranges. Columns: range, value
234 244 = 1.08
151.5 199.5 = 1.007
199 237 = 1.033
